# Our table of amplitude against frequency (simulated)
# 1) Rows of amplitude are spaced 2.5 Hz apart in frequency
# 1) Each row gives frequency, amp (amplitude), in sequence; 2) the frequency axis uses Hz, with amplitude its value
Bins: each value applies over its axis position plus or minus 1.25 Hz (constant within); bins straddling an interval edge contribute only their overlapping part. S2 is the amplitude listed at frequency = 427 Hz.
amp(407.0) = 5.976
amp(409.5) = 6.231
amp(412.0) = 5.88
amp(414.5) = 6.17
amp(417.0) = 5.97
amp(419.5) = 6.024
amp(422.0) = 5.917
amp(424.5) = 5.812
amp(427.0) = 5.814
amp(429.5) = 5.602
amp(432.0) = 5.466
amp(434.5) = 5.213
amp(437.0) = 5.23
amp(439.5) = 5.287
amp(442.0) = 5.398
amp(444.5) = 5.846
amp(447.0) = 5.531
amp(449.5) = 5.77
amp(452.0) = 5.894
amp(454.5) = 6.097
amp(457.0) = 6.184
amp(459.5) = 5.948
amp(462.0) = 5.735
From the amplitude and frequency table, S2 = 5.814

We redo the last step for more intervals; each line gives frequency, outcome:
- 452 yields 5.894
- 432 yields 5.466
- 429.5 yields 5.602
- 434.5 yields 5.213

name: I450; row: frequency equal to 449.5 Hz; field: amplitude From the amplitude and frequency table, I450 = 5.77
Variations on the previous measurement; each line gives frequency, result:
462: 5.735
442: 5.398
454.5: 6.097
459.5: 5.948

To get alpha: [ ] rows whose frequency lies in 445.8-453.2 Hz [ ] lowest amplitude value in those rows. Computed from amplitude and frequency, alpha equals 5.531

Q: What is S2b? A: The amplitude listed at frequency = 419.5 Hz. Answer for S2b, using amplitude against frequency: 6.024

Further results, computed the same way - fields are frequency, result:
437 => 5.23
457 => 6.184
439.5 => 5.287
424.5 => 5.812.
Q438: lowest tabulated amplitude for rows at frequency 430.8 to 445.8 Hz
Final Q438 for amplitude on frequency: 5.213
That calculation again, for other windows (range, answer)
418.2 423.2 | 5.917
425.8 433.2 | 5.466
